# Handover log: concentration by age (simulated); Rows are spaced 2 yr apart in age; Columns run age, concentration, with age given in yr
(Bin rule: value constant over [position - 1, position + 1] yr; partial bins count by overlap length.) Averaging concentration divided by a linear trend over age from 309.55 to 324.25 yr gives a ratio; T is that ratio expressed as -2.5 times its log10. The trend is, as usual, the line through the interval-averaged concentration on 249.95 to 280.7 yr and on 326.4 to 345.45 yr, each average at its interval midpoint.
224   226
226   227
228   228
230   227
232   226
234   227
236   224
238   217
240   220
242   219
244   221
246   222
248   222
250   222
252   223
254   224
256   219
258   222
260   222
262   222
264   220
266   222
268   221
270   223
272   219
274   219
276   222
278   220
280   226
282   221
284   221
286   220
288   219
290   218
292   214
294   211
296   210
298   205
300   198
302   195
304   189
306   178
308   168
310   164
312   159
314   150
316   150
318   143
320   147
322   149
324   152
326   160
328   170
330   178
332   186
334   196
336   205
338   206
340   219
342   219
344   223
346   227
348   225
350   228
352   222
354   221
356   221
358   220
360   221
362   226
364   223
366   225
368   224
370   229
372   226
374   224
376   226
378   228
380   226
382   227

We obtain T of 0.333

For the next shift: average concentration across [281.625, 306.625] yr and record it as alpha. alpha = 208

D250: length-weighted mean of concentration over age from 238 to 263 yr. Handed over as 221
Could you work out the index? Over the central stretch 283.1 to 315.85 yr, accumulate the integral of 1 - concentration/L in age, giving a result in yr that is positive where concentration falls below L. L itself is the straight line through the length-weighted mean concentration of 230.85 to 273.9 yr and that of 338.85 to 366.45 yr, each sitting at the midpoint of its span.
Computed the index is 4.20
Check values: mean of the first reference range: 222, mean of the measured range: 194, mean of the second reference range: 223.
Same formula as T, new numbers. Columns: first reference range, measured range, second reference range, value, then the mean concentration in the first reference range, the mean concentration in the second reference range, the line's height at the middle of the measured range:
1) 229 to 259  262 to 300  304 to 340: -0.11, 222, 170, 198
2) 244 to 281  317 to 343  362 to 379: 0.24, 222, 226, 224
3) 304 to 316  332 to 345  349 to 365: -0.05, 165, 223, 200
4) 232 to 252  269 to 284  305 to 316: -0.16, 222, 163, 192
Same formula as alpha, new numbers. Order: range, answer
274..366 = 199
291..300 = 209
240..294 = 221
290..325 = 177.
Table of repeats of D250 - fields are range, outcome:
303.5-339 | 169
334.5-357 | 219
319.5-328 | 154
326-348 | 202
